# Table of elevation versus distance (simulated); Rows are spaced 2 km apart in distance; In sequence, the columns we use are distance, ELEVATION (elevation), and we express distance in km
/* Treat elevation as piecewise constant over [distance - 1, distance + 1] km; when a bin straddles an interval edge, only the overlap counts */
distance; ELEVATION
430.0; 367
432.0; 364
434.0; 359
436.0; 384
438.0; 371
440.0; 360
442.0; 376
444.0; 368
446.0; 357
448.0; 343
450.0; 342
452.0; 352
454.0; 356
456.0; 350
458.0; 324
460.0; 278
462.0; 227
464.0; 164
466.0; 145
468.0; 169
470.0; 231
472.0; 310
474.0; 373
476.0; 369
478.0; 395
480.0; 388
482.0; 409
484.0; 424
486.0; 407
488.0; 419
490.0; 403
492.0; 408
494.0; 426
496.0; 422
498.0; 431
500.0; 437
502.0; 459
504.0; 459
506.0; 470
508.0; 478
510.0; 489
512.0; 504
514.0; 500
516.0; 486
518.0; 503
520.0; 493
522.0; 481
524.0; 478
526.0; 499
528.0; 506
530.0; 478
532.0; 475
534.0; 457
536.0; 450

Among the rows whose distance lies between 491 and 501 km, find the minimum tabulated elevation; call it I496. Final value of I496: 408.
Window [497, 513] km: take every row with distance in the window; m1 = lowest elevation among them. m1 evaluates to 431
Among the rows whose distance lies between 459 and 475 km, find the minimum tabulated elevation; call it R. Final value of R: 145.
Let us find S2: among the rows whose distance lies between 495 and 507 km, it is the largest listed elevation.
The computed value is 470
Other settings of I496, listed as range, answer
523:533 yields 475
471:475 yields 310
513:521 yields 486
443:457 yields 342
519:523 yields 481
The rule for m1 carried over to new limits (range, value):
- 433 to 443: 359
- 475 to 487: 369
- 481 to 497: 403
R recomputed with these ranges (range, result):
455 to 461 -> 278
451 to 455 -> 352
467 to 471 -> 169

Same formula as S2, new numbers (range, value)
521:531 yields 506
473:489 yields 424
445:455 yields 357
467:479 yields 395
